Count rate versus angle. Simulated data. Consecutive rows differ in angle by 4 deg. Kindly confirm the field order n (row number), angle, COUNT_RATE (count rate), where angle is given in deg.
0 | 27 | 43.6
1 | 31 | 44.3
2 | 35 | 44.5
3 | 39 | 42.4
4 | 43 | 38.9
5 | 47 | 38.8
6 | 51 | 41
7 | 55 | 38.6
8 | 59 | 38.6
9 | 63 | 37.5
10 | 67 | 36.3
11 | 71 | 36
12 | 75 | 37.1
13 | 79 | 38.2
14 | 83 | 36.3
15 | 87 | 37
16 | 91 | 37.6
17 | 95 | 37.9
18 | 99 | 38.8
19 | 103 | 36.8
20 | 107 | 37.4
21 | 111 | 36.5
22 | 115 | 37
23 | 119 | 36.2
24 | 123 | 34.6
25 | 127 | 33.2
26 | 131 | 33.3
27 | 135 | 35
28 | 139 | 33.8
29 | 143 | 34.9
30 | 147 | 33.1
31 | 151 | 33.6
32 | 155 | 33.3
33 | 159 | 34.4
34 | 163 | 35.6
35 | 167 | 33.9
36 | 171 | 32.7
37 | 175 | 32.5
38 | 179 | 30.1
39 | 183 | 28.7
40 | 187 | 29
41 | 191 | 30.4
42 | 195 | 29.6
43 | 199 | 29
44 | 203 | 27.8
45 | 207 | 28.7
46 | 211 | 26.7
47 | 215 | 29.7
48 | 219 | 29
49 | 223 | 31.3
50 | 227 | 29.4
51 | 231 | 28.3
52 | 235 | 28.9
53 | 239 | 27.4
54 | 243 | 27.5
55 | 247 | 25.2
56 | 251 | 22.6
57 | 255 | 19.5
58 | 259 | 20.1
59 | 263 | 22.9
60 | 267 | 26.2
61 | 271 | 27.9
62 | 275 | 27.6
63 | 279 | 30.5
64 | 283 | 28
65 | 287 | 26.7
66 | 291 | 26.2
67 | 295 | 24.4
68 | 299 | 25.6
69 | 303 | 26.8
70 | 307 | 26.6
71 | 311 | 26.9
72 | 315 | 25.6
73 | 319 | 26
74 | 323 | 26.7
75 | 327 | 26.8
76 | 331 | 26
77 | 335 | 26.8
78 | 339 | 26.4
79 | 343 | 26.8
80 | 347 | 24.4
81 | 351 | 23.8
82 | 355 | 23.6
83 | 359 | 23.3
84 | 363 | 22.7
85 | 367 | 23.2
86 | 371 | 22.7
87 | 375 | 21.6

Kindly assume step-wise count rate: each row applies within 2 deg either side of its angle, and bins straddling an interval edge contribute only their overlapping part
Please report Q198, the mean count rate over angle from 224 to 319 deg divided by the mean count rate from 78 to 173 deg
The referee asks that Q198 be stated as 0.7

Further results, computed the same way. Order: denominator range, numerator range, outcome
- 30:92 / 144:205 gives 0.81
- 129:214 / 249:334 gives 0.81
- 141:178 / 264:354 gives 0.78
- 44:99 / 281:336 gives 0.70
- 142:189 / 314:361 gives 0.78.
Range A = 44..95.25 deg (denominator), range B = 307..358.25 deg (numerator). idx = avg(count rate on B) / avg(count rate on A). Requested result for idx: 0.7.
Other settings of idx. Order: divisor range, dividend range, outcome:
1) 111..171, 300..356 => 0.75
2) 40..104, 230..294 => 0.68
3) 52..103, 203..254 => 0.74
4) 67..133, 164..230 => 0.82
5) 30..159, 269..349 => 0.72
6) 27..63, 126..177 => 0.83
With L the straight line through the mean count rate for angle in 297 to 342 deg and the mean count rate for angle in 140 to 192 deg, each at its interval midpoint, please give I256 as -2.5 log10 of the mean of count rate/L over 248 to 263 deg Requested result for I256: 0.332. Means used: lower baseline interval 32.5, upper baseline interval 26.4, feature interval 21.3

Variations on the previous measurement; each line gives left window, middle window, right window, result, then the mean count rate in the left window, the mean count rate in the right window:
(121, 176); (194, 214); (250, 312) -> 0.075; 33.9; 25.6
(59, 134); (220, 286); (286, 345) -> 0.106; 36.6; 26.3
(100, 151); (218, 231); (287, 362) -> 0.026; 35.2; 25.7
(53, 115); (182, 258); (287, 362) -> 0.115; 37.4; 25.7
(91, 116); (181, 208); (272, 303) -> 0.115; 37.4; 27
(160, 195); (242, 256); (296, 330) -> 0.211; 31.6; 26.3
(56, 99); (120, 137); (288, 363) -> 0.025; 37.4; 25.6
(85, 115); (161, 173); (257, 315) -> -0.023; 37.4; 26.2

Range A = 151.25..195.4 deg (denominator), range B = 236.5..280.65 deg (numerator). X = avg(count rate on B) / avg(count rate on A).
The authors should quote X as 0.8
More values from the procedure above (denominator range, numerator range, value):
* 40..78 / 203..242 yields 0.75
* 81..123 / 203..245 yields 0.77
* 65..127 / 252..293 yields 0.69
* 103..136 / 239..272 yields 0.68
